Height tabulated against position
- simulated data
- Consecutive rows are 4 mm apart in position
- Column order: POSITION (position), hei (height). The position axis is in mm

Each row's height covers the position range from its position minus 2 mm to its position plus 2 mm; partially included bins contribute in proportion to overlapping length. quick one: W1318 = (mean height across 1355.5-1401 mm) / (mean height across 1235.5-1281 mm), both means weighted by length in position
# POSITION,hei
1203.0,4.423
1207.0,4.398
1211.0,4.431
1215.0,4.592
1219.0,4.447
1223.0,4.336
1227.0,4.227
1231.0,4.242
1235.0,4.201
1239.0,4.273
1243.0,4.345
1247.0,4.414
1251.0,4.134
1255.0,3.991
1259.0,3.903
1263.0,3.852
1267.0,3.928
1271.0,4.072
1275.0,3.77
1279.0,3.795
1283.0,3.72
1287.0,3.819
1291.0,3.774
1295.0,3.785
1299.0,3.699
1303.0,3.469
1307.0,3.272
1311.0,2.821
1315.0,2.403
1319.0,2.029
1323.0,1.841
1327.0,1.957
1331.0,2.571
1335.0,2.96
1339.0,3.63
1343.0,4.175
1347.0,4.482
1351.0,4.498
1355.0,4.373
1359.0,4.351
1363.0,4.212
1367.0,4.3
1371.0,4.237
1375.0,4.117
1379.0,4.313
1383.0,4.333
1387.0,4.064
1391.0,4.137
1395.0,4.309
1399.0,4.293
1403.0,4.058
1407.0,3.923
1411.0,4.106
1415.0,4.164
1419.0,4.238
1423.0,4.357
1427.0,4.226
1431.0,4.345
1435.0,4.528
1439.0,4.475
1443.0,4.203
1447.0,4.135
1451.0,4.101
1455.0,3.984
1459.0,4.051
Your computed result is 1.05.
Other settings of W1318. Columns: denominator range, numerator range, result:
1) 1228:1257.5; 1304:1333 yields 0.58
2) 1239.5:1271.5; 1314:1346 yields 0.68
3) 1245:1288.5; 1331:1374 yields 1.03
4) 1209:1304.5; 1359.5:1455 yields 1.04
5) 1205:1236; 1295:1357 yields 0.74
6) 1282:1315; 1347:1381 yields 1.24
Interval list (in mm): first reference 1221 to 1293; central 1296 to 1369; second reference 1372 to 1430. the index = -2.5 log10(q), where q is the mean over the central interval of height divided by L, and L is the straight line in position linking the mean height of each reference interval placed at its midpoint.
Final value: 0.21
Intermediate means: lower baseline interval 4.04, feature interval 3.4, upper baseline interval 4.19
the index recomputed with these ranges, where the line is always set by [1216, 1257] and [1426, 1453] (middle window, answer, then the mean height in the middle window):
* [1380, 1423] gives 0.03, 4.18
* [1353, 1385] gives 0.00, 4.28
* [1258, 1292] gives 0.11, 3.85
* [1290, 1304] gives 0.16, 3.69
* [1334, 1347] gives 0.14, 3.77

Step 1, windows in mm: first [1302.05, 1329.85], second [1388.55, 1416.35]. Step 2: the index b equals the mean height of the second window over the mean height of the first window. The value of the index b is 1.65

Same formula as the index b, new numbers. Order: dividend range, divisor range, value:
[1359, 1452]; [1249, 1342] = 1.26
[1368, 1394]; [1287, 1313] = 1.20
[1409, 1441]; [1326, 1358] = 1.18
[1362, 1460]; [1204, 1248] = 0.97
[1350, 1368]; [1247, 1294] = 1.11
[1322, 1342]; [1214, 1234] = 0.62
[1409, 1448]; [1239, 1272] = 1.05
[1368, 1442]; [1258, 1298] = 1.10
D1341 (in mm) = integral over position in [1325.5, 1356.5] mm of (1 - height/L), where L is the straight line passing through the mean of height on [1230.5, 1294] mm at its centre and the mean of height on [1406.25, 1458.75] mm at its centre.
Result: 3.86 mm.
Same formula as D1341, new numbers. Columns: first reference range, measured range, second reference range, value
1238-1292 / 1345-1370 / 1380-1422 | -1.5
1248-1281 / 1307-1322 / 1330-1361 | 5.5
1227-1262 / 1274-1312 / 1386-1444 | 5.3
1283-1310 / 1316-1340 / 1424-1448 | 8.5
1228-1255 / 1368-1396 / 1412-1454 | 0.3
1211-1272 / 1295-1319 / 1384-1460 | 6.3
